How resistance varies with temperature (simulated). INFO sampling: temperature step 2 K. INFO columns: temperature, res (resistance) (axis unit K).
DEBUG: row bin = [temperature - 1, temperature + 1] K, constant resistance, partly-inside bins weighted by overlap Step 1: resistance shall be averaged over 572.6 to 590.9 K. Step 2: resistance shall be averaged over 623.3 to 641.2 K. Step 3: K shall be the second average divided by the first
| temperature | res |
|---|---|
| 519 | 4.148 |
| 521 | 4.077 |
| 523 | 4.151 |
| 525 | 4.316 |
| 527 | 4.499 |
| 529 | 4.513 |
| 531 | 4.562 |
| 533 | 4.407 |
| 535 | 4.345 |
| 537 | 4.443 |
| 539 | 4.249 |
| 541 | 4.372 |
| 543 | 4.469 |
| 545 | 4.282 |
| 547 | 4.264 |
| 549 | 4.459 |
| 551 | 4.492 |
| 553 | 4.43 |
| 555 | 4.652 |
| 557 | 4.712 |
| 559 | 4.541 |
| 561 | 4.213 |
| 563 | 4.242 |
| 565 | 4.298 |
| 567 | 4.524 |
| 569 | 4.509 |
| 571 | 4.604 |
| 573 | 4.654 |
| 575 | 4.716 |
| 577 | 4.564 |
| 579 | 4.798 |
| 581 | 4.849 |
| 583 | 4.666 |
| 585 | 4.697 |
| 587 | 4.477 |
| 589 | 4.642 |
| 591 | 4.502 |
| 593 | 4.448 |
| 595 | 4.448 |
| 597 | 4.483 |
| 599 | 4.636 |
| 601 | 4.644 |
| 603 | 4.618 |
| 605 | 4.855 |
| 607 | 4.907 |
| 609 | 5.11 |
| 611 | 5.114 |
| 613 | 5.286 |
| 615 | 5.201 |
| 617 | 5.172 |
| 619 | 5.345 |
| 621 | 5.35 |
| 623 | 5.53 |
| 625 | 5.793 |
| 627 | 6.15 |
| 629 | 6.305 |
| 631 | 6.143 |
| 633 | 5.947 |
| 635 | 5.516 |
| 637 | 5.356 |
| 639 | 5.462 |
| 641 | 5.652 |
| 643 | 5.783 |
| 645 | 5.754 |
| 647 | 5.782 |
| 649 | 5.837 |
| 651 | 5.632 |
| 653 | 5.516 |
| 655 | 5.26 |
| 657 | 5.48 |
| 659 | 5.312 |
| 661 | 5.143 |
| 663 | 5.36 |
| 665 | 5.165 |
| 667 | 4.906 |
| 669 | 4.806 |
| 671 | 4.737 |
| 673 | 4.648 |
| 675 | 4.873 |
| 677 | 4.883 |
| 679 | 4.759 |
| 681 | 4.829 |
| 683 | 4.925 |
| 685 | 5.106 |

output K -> 1.2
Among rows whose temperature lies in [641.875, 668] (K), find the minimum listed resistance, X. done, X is 4.906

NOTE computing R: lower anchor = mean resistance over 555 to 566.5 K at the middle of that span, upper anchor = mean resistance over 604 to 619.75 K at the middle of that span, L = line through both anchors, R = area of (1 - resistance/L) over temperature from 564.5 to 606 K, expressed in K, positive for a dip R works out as 1.3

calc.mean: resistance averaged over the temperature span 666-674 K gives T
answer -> 4.77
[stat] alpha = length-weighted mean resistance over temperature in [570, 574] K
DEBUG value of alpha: 4.63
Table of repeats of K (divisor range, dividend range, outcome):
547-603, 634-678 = 1.17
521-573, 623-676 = 1.24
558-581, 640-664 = 1.22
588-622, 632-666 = 1.14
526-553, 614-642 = 1.28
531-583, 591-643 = 1.17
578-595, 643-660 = 1.21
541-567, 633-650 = 1.28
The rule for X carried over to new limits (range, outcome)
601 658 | 4.618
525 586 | 4.213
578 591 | 4.477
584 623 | 4.448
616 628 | 5.172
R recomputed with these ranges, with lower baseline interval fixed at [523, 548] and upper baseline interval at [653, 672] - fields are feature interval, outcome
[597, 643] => -4.31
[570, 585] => -0.18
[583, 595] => 0.39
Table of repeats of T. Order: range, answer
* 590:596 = 4.47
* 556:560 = 4.63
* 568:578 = 4.61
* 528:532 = 4.54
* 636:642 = 5.49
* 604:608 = 4.88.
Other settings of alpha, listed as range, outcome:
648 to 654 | 5.66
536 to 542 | 4.35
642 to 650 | 5.79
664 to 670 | 4.96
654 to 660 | 5.35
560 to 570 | 4.36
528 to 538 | 4.45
